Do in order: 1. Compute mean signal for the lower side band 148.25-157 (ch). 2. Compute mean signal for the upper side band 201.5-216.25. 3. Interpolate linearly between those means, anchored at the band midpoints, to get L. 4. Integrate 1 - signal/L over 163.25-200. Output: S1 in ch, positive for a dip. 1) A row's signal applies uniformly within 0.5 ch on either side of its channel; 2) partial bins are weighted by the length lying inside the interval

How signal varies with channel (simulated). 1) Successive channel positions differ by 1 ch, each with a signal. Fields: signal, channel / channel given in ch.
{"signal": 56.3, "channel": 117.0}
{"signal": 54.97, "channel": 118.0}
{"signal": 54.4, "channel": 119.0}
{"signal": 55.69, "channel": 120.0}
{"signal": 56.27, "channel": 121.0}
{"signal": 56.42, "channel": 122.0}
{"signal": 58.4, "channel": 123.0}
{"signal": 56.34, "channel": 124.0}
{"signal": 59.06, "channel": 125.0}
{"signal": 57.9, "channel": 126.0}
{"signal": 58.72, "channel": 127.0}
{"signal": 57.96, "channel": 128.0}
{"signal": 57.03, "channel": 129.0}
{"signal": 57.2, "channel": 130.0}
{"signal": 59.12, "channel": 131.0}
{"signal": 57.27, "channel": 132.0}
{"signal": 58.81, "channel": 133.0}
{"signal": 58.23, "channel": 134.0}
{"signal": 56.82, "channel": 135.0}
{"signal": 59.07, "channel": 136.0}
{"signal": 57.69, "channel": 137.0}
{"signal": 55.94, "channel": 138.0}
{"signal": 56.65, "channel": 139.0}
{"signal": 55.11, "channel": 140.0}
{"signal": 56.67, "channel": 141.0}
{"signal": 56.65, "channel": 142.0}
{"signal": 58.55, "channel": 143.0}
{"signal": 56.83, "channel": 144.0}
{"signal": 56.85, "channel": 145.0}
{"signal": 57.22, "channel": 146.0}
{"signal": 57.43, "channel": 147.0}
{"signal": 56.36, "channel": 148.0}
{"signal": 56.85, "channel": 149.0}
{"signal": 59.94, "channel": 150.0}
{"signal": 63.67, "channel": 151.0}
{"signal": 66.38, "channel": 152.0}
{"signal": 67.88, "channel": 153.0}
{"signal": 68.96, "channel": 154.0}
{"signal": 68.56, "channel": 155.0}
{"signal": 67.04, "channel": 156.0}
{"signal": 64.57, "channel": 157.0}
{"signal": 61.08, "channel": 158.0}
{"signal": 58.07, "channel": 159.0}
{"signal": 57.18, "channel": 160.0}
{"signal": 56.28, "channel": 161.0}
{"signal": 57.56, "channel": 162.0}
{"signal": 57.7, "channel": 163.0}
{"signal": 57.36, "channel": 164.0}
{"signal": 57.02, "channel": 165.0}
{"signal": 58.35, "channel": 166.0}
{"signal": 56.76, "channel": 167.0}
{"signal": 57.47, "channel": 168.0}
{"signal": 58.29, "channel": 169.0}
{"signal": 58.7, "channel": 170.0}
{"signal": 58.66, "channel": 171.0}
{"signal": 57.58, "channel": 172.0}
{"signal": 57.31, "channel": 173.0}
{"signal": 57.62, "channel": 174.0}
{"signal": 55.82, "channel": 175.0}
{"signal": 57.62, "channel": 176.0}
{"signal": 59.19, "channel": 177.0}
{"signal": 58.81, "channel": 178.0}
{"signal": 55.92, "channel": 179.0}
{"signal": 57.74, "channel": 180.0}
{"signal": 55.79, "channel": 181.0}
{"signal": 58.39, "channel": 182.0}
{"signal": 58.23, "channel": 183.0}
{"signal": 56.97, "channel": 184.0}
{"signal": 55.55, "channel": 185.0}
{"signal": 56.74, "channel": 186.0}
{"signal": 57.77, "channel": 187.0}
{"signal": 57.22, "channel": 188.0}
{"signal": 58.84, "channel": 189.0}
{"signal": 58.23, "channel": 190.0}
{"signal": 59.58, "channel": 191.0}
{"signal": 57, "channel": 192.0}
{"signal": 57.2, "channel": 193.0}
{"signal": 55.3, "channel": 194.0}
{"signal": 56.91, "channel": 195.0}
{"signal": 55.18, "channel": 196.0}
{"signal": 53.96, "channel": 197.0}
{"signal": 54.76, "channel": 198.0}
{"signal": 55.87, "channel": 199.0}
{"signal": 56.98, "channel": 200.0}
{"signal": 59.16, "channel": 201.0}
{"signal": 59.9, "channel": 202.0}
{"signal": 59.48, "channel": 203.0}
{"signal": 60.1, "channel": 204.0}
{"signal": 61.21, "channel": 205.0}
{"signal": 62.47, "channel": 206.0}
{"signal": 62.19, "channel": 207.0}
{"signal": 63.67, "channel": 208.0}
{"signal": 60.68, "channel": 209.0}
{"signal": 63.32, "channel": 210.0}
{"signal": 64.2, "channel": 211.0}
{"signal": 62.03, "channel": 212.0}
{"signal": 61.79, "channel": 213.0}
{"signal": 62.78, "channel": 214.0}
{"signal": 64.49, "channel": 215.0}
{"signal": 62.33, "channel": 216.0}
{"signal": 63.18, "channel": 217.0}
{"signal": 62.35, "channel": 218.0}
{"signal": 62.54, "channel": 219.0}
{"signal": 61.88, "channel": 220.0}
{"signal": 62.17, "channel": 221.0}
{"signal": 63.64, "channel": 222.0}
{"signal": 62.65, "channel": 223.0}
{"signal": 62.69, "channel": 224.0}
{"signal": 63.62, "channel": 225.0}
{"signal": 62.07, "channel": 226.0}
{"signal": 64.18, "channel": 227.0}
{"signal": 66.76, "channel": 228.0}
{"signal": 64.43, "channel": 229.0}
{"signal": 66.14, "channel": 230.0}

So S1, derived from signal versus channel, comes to 3.5 ch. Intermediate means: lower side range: 64.6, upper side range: 62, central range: 57.2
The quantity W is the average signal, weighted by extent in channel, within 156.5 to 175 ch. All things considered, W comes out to 58.1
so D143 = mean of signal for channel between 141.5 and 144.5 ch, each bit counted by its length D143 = 57.3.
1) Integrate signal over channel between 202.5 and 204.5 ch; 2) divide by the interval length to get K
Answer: 59.8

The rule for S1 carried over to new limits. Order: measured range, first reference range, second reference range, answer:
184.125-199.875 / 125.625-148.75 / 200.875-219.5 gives 1.1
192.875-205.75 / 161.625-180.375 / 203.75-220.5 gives 0.7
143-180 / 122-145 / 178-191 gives -1.2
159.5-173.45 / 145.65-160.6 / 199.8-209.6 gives 0.9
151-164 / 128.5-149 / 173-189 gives -1.2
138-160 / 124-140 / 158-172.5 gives -1.0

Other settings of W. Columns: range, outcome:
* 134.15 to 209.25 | 58.6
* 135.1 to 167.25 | 59.4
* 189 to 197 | 57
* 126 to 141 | 57.5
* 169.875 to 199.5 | 57.1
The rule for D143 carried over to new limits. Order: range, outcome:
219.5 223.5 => 62.6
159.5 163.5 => 57.2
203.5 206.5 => 61.3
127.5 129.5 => 57.5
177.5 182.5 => 57.3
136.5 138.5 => 56.8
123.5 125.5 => 57.7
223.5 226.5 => 62.8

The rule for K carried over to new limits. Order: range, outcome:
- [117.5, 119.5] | 54.7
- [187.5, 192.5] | 58.2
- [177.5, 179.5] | 57.4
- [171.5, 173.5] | 57.4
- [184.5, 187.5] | 56.7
